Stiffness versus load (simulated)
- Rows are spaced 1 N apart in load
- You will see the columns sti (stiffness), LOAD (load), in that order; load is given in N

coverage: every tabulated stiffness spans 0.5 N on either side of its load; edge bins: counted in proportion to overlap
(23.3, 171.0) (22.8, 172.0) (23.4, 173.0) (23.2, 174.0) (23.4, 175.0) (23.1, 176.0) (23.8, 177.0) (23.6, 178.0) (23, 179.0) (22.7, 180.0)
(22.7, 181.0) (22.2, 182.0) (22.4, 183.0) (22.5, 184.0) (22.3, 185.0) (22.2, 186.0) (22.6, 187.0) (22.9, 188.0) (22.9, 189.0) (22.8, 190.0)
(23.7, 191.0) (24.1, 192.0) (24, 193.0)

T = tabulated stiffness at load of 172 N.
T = 22.8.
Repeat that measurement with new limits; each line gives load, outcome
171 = 23.3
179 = 23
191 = 23.7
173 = 23.4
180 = 22.7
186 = 22.2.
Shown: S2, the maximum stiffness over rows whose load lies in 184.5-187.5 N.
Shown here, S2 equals 22.6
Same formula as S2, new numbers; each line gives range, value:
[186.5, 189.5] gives 22.9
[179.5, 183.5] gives 22.7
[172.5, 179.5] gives 23.8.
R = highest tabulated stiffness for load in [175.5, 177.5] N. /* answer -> 23.8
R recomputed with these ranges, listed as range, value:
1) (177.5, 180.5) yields 23.6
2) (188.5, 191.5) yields 23.7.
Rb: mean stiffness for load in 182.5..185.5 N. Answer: 22.4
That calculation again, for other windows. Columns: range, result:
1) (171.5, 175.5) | 23.2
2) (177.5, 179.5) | 23.3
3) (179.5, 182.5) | 22.5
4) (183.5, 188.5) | 22.5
